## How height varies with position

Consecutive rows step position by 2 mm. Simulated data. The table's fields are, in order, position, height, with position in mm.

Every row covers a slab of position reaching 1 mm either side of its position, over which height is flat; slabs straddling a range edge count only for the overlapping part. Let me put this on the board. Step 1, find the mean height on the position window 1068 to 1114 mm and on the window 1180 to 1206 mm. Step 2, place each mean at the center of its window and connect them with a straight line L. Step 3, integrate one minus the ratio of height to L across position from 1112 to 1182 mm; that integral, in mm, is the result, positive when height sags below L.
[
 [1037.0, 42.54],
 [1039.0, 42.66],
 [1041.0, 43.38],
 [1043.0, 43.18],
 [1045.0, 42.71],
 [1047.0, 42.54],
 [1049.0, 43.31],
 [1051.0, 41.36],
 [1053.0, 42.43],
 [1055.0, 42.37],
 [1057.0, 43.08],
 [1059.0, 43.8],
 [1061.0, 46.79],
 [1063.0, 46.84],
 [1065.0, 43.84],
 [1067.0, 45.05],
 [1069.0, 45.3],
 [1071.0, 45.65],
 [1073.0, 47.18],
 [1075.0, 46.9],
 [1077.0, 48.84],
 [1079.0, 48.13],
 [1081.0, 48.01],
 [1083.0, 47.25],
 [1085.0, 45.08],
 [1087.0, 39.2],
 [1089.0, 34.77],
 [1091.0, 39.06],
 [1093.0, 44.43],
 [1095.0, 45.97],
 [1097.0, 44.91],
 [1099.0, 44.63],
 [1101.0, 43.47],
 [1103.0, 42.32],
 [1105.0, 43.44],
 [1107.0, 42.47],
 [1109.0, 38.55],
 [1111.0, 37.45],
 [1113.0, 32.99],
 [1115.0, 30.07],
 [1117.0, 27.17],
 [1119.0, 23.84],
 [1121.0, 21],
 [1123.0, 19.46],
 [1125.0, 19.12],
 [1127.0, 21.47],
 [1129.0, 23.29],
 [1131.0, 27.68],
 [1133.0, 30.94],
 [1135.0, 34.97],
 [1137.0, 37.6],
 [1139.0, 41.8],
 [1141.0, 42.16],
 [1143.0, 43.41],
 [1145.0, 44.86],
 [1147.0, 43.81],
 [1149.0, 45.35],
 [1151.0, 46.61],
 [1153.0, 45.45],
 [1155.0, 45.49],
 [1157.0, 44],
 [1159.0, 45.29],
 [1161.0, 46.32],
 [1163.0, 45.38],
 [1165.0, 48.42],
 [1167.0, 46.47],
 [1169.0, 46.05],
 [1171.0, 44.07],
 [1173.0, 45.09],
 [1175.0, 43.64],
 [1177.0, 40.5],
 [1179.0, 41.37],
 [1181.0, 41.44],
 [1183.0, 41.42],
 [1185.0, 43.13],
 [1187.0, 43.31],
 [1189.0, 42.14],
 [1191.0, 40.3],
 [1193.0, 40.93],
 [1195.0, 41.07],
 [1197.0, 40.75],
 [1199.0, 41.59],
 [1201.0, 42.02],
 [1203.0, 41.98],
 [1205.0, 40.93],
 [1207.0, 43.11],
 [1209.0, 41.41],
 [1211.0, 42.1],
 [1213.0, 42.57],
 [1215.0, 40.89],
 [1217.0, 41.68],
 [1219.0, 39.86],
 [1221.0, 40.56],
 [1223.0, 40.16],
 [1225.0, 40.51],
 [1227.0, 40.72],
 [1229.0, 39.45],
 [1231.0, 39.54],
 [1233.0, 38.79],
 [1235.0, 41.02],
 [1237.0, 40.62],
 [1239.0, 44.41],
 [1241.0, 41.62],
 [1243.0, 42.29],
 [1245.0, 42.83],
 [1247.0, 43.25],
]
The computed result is 7.3 mm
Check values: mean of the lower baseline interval 43.3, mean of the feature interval 37.9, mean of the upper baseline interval 41.6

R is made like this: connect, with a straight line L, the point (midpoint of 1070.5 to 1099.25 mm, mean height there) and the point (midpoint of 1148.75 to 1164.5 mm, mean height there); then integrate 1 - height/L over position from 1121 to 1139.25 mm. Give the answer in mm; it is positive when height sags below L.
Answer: 7.2 mm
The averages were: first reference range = 44.7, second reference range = 45.6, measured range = 27.5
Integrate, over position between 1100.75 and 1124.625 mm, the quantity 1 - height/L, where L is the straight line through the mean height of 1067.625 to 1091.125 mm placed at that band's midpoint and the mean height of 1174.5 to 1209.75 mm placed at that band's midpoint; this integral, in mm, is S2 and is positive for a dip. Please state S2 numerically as 6.04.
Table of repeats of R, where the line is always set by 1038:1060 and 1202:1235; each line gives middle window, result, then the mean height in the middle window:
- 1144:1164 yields -1.7 mm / 45.3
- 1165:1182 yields -1.0 mm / 43.9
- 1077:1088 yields -0.9 mm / 45.8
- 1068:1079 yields -1.1 mm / 46.9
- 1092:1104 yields -0.6 mm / 44.3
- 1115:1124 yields 3.9 mm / 23.7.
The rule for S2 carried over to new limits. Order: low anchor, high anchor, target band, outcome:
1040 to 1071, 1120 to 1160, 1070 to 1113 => -3.04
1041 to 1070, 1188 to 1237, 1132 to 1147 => 0.92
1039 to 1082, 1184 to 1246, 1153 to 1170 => -1.35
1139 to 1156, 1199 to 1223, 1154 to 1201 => -0.31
